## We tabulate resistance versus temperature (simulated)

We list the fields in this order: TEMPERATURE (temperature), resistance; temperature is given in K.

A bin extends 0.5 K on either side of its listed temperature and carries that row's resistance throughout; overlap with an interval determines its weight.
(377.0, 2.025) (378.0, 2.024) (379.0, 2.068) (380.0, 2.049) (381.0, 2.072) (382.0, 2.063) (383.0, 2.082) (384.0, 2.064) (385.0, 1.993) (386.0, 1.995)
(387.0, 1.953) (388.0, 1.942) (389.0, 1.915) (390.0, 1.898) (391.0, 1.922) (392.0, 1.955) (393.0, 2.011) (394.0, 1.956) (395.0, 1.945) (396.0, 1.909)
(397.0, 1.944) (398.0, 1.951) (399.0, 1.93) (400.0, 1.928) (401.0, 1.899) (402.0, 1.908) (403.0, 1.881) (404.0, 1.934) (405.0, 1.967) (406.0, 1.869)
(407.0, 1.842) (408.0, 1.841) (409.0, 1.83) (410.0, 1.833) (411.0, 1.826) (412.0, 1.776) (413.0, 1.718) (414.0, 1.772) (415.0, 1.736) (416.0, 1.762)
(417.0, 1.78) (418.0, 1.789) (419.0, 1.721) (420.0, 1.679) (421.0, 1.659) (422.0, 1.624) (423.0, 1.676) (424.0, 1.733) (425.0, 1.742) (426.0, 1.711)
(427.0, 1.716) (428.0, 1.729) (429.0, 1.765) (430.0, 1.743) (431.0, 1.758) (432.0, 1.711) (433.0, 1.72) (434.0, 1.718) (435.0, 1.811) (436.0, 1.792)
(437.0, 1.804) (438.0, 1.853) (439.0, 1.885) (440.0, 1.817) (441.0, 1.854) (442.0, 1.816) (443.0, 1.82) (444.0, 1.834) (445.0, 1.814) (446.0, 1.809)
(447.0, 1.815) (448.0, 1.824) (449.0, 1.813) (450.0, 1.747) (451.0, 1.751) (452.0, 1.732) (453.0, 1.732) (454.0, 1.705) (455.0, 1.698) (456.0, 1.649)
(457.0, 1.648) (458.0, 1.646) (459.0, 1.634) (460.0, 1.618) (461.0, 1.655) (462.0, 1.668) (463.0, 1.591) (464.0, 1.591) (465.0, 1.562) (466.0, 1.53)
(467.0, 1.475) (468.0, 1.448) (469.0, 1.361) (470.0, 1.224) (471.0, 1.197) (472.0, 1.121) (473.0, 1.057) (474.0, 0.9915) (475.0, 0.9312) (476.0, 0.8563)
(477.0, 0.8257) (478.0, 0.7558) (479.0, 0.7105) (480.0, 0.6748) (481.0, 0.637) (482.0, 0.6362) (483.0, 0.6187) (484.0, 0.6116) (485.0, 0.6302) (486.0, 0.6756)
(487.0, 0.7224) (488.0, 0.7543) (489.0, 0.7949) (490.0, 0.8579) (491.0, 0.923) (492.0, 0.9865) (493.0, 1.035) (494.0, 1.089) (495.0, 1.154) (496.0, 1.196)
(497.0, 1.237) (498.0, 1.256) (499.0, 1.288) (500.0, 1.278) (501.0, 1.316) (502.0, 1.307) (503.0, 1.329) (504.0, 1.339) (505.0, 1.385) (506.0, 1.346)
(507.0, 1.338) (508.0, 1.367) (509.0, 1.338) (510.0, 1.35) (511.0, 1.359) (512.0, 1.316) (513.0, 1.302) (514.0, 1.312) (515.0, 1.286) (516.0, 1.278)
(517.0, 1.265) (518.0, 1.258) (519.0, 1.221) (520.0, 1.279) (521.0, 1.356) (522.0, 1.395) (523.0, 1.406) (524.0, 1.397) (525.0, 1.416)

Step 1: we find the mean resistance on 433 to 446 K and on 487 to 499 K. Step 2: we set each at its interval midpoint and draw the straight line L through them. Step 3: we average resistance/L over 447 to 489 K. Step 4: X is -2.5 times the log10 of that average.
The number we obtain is 0.137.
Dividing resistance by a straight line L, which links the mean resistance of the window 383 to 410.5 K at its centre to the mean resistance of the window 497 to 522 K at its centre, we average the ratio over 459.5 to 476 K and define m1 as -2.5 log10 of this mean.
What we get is 0.14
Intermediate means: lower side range 1.93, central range 1.36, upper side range 1.31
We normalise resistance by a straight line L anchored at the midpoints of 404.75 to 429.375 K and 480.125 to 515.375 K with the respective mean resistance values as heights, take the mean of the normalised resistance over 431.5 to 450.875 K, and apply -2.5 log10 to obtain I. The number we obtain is -0.16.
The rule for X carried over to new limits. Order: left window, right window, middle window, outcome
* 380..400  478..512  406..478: -0.088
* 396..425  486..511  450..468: -0.129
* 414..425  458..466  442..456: -0.081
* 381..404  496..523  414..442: 0.004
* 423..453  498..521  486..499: 0.380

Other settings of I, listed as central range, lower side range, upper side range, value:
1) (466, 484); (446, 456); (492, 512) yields 0.49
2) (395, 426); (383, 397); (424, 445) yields 0.04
